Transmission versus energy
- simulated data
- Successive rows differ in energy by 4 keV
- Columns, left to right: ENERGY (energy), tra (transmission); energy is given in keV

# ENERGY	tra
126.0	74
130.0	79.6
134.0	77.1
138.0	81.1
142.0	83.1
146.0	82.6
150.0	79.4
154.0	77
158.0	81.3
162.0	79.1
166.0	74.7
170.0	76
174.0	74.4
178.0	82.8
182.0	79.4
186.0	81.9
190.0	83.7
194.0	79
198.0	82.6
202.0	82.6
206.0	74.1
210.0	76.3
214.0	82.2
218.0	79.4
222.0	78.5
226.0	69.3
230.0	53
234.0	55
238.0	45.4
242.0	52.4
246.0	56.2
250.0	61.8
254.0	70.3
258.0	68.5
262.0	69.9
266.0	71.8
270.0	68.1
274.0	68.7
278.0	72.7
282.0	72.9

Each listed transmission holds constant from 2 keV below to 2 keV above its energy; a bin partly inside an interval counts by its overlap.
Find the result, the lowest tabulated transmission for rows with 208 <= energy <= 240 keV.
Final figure 45.4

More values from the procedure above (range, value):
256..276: 68.1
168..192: 74.4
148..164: 77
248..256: 61.8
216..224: 78.5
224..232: 53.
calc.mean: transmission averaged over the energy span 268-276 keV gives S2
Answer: 68.4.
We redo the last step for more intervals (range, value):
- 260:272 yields 69.9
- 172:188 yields 79.6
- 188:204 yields 82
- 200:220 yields 78.9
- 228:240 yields 51.1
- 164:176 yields 75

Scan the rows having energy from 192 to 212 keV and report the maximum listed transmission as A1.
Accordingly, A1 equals 82.6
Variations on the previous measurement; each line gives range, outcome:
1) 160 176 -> 79.1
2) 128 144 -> 83.1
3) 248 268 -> 71.8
